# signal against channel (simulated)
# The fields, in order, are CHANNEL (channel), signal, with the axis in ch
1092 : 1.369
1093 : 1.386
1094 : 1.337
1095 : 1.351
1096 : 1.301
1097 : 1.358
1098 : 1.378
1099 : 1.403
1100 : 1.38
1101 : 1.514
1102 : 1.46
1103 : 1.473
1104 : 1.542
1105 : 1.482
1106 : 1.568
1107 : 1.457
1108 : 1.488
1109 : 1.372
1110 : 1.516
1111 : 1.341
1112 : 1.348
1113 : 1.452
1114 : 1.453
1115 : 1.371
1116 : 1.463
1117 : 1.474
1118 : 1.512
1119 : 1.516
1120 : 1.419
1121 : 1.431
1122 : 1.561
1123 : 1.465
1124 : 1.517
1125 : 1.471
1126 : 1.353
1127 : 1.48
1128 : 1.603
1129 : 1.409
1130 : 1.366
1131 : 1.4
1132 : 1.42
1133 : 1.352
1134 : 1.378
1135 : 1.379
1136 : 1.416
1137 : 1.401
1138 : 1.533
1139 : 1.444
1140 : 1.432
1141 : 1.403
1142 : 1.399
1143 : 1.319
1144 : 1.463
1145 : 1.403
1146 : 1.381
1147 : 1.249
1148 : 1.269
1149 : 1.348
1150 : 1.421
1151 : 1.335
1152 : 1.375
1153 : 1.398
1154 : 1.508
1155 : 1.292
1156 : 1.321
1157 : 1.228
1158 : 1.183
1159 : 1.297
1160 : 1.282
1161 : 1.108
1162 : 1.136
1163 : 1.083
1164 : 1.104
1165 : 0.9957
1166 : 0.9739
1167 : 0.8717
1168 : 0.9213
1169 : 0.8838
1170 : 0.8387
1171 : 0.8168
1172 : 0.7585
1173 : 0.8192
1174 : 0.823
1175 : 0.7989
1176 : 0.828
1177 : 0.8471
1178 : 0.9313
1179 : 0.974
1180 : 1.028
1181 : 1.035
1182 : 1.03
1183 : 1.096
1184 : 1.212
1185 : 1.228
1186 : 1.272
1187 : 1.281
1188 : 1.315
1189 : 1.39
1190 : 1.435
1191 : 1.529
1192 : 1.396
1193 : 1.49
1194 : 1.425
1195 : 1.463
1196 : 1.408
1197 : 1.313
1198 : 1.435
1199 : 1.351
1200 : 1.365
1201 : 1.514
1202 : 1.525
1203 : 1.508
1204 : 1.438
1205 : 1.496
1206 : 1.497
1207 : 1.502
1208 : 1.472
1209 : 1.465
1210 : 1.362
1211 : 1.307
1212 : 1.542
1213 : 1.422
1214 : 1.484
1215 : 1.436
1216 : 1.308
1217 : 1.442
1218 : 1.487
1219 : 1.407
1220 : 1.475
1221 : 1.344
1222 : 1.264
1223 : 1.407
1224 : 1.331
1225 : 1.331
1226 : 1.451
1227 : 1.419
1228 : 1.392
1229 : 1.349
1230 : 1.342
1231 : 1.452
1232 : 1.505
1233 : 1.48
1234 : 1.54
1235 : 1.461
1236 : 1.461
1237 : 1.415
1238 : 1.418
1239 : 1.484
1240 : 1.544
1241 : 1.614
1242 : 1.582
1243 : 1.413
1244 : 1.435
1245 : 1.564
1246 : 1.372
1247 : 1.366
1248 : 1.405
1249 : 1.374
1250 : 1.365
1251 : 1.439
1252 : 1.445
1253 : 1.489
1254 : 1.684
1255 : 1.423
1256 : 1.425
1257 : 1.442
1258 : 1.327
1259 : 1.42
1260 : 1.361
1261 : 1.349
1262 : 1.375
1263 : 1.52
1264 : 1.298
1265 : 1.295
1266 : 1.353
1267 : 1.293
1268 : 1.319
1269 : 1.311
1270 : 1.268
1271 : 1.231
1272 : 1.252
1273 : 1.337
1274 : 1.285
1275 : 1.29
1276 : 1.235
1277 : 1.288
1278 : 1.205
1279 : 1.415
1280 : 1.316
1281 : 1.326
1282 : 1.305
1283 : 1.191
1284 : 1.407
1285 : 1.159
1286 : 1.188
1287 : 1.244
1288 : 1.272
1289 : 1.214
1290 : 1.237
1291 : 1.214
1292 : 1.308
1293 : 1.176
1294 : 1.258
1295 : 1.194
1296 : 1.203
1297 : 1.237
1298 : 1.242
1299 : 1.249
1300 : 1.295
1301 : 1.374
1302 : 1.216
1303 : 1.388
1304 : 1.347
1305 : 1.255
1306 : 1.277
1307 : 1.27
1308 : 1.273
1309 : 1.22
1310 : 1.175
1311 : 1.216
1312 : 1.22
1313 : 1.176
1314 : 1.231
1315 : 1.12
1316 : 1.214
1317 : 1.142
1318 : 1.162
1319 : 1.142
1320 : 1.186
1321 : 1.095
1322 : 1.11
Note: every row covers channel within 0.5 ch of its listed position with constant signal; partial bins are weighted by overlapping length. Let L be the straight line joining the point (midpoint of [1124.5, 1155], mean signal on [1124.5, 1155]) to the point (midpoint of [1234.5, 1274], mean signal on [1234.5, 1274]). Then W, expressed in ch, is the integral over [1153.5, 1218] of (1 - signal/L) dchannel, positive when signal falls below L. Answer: 7.8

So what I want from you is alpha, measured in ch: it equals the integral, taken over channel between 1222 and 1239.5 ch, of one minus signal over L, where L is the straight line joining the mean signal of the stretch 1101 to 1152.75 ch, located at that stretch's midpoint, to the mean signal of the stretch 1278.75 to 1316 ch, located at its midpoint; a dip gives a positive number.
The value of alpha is -1.3 ch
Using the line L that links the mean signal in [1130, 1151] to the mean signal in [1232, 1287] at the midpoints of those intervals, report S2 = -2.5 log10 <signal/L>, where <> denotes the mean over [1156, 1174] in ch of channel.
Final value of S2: 0.33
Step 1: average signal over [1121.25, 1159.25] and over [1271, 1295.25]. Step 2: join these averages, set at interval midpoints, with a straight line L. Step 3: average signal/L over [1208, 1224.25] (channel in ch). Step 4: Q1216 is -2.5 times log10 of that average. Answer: -0.066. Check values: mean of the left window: 1.39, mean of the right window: 1.26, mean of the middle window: 1.41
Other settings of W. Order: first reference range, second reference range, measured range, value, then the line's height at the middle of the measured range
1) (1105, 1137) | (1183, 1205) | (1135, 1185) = 8.8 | 1.42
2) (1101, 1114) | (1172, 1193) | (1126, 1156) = -2.1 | 1.31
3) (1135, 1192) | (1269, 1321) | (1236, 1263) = -4.8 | 1.23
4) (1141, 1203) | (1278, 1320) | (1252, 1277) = -2.5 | 1.23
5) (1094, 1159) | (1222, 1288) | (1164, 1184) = 6.8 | 1.4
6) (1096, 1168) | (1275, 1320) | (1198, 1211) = -1.3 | 1.32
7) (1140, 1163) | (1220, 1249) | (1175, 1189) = 2.9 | 1.36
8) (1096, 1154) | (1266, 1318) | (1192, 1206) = -0.9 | 1.35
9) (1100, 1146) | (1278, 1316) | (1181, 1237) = -2.0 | 1.35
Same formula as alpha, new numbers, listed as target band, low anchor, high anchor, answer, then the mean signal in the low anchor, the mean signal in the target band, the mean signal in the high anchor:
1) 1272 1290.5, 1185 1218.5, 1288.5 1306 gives 0.2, 1.42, 1.27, 1.26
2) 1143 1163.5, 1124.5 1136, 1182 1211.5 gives 1.5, 1.42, 1.3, 1.39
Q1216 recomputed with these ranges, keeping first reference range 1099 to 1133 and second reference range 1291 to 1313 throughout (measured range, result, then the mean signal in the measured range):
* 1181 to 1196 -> 0.046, 1.32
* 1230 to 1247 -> -0.119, 1.48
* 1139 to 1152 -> 0.040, 1.37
